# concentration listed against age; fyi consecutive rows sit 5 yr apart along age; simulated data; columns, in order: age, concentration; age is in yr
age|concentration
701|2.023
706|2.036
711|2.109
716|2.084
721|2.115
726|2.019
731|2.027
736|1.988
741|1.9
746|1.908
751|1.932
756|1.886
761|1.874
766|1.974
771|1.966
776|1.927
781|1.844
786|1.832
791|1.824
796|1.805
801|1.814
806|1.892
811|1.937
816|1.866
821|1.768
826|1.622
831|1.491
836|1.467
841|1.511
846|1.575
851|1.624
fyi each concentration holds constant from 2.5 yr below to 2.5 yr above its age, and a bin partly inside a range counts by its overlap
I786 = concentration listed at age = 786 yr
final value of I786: 1.832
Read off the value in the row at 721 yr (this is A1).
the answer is 2.115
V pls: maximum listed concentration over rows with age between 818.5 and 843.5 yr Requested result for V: 1.768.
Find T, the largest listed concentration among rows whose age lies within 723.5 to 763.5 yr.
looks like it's 2.027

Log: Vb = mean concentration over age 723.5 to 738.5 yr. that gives 2.01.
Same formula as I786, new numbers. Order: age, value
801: 1.814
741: 1.9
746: 1.908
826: 1.622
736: 1.988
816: 1.866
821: 1.768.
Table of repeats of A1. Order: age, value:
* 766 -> 1.974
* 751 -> 1.932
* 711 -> 2.109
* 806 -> 1.892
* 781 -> 1.844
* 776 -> 1.927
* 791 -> 1.824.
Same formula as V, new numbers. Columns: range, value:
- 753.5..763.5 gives 1.886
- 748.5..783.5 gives 1.974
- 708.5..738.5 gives 2.115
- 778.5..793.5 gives 1.844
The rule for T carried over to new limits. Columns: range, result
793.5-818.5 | 1.937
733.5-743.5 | 1.988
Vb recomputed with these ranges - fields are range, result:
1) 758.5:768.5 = 1.92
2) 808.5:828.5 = 1.8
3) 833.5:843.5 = 1.49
